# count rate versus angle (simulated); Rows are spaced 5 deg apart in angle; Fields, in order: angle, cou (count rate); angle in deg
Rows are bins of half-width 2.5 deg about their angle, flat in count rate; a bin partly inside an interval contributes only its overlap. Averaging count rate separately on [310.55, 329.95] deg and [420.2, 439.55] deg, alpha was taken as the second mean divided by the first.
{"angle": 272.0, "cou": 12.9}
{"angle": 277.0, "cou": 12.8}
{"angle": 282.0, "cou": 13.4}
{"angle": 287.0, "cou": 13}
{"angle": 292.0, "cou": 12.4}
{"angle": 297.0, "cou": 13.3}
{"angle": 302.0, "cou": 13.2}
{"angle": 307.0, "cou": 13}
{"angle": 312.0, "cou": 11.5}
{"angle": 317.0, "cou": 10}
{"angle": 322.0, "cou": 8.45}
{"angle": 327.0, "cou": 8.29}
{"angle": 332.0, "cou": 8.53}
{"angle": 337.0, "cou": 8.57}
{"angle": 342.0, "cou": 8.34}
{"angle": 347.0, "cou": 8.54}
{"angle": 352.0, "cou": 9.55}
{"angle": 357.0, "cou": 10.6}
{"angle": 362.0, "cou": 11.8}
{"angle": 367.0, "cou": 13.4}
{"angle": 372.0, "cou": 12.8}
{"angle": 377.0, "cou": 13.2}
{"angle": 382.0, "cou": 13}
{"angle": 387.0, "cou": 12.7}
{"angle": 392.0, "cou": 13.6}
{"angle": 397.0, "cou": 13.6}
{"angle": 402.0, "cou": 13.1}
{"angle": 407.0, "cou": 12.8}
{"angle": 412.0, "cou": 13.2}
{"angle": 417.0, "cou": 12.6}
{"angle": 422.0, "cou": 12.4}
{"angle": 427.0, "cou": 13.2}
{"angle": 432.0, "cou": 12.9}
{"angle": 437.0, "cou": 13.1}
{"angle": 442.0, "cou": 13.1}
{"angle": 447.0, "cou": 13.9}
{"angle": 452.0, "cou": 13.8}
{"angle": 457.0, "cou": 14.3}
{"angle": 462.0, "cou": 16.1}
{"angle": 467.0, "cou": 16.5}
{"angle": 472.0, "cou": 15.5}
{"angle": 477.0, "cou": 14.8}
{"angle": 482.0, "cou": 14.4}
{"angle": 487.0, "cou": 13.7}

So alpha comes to 1.37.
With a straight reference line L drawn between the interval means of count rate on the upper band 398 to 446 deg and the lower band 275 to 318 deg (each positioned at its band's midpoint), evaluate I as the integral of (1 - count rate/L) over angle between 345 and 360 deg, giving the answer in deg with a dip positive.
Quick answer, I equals 3.6 deg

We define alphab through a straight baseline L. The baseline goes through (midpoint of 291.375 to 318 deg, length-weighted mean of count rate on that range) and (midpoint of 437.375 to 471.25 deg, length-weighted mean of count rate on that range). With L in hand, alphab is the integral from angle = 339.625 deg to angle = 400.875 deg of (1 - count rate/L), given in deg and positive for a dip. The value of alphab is 7.1 deg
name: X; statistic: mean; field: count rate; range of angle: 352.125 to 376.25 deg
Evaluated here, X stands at 12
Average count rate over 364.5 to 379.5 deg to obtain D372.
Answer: 13.1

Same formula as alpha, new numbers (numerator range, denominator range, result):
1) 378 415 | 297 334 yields 1.23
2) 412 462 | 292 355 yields 1.31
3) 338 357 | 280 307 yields 0.69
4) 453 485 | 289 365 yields 1.45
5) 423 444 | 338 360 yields 1.41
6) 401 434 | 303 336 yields 1.28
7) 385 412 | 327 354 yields 1.52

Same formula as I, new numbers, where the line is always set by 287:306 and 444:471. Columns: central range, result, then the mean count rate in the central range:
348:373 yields 4.3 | 11.4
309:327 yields 4.6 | 9.83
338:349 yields 4.1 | 8.45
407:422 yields 1.7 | 12.8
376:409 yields 2.3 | 13.1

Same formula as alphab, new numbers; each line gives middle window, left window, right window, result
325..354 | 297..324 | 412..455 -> 7.9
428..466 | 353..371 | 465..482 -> 1.6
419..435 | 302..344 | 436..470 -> 0.8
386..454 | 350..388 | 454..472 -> 4.0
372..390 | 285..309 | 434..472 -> 1.1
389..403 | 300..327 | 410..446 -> -1.2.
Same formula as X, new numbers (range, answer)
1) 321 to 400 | 11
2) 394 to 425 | 13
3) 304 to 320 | 11.5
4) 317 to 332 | 8.67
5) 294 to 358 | 10.2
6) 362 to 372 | 12.8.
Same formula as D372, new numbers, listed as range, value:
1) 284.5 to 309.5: 13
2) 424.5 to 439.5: 13.1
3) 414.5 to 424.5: 12.5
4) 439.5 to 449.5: 13.5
